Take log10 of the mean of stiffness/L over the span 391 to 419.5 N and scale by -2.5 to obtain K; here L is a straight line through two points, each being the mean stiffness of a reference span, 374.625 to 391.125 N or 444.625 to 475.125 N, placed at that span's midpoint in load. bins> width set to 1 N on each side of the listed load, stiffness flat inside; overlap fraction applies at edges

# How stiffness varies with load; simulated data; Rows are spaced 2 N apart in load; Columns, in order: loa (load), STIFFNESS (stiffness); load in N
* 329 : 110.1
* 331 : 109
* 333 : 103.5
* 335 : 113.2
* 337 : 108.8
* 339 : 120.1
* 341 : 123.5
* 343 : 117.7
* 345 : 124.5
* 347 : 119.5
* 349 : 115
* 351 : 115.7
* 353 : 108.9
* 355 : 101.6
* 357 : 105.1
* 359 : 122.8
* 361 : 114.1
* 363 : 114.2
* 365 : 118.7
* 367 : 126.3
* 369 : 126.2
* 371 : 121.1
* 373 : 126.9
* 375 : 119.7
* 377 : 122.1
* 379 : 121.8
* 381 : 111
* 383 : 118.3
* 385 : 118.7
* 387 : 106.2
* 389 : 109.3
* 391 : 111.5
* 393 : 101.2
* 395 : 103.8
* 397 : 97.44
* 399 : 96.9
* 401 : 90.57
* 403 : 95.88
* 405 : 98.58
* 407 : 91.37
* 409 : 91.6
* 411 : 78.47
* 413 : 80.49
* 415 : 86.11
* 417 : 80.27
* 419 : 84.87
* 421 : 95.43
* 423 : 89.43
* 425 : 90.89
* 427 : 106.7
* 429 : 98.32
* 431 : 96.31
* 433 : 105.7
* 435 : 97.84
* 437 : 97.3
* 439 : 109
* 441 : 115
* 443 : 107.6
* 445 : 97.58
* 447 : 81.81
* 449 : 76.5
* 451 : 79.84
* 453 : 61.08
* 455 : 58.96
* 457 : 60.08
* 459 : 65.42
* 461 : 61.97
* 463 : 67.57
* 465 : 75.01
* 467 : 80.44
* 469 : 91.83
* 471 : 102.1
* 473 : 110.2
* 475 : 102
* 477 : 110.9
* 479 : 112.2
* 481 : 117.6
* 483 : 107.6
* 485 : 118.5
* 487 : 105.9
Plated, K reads 0.14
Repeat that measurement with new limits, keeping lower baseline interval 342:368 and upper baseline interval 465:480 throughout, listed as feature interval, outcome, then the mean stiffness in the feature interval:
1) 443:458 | 0.33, 76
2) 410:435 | 0.17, 91.4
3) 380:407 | 0.06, 104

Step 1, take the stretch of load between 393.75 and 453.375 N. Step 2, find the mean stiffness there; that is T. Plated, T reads 93.1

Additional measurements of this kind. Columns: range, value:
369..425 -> 102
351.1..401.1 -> 113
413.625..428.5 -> 90.5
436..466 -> 81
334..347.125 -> 118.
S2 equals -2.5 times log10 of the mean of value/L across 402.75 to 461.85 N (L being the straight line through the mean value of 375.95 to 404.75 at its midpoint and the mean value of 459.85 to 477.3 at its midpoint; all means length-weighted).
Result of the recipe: 0.11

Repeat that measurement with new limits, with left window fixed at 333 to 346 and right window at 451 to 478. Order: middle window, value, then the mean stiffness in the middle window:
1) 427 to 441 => -0.15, 102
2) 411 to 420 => 0.15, 82.4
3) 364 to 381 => -0.14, 122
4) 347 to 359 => 0.02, 111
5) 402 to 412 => 0.07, 91.2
